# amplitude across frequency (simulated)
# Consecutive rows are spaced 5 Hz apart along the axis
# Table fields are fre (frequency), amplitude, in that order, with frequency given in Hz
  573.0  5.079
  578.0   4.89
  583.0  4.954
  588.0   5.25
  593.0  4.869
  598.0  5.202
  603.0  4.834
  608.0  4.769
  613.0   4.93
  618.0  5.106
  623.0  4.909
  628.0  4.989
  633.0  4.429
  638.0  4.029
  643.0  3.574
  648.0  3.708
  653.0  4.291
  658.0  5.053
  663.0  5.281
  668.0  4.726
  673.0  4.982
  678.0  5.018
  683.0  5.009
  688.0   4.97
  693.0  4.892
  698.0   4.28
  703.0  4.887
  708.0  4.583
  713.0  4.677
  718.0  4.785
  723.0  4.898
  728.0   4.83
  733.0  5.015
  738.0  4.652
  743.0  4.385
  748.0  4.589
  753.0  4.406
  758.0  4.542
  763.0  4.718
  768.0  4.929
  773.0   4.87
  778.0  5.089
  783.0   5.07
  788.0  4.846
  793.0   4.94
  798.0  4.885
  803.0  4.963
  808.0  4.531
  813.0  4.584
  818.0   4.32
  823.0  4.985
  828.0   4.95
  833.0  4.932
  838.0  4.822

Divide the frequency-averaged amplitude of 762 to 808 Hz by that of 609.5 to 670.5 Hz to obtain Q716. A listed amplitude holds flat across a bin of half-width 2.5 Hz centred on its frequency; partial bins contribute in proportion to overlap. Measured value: 1.07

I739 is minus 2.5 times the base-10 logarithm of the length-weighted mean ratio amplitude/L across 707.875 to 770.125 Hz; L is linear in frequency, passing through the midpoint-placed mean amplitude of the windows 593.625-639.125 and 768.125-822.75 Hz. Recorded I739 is 0.03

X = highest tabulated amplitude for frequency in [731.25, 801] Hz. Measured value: 5.089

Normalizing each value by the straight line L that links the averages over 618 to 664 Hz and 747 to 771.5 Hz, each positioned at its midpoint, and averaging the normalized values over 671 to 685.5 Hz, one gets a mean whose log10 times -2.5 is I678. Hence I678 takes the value -0.11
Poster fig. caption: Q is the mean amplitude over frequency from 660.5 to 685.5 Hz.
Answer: 5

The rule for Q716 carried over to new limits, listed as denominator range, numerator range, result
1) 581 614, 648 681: 0.97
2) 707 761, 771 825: 1.03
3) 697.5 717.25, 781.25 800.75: 1.06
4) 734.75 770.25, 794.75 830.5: 1.03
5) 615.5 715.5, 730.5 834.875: 1.02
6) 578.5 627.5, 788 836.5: 0.96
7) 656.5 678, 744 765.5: 0.91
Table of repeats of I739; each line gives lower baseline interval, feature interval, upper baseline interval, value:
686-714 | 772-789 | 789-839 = -0.049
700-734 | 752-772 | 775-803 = 0.049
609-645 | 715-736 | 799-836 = -0.044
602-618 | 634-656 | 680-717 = 0.216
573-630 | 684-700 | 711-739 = 0.024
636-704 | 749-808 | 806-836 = -0.029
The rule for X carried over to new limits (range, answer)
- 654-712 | 5.281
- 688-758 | 5.015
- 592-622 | 5.202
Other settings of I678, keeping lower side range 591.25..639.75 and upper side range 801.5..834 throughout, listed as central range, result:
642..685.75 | 0.03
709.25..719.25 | 0.02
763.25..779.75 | -0.04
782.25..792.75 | -0.04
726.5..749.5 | 0.02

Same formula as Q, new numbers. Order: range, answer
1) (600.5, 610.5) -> 4.8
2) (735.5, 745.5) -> 4.52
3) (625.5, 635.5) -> 4.71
